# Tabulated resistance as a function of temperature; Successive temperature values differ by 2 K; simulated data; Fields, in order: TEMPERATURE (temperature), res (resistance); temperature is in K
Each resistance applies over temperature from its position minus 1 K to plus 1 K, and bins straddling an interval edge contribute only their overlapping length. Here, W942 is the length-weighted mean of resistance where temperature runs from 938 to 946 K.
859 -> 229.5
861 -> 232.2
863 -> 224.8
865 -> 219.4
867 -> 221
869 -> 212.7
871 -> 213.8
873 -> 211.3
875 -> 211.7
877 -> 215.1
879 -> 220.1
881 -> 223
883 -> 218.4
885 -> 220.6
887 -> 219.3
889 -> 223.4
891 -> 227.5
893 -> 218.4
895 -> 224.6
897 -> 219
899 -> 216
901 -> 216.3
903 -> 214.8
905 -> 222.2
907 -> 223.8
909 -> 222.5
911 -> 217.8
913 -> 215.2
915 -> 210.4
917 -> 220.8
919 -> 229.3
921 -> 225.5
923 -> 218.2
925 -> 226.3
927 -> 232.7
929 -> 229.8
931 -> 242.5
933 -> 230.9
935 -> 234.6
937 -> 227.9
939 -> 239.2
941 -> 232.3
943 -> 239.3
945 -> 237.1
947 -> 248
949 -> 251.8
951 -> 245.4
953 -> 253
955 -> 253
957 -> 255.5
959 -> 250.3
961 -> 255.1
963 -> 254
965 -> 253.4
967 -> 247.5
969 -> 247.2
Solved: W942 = 237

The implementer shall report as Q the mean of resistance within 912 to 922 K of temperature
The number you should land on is 220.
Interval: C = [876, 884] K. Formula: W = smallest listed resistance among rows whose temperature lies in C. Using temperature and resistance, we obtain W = 215.1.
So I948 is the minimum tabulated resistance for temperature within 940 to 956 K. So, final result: 232.3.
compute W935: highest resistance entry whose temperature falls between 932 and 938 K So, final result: 234.6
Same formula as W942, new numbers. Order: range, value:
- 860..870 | 222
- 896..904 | 217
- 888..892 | 225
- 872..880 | 215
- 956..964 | 254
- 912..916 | 213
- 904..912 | 222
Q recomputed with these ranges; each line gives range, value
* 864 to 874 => 216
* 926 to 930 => 231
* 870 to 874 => 213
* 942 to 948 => 241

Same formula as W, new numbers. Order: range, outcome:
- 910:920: 210.4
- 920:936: 218.2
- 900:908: 214.8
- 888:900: 216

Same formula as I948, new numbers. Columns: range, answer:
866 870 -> 212.7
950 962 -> 245.4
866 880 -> 211.3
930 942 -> 227.9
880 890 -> 218.4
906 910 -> 222.5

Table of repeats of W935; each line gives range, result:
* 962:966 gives 254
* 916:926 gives 229.3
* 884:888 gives 220.6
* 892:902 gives 224.6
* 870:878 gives 215.1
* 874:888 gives 223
